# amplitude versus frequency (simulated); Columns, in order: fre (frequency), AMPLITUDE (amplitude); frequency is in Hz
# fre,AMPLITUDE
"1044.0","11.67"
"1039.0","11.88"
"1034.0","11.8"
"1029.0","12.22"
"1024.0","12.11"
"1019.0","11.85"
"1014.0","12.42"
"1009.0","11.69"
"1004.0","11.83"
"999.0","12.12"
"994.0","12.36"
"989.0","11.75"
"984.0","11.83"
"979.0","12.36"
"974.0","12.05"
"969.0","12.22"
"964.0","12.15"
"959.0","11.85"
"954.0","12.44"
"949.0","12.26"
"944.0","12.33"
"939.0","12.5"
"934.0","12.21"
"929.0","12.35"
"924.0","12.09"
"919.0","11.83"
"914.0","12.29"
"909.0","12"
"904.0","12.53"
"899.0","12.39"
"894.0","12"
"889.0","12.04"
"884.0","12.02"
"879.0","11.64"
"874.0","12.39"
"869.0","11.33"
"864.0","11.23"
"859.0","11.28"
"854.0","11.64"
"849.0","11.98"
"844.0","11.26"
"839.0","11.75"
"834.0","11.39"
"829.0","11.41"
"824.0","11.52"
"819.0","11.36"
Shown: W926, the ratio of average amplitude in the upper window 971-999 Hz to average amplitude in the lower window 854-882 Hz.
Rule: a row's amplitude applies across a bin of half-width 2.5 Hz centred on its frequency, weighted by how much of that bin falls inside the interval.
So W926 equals 1.04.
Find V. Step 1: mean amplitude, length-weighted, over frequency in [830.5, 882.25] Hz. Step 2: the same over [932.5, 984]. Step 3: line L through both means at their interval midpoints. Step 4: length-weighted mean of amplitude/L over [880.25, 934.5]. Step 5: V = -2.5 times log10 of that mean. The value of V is -0.02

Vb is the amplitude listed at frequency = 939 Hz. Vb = 12.5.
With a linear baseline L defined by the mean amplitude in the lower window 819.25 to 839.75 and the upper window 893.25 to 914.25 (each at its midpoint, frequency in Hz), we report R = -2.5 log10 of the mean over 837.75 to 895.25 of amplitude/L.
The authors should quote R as 0.01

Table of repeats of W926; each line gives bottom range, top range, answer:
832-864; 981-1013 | 1.04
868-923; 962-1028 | 1.00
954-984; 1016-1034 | 0.99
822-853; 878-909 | 1.05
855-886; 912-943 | 1.05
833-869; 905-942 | 1.06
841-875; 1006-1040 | 1.04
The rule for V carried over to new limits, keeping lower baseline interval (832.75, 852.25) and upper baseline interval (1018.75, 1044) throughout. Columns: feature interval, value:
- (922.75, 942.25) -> -0.048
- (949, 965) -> -0.031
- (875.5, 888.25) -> -0.020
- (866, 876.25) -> -0.014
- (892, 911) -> -0.048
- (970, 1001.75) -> -0.019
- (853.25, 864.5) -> 0.025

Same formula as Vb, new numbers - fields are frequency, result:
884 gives 12.02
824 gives 11.52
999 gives 12.12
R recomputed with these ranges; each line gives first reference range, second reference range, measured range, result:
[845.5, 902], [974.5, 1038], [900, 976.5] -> -0.03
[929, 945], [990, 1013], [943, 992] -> 0.01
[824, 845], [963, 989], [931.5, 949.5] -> -0.04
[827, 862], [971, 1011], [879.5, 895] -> -0.03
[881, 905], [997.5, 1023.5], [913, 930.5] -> 0.00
